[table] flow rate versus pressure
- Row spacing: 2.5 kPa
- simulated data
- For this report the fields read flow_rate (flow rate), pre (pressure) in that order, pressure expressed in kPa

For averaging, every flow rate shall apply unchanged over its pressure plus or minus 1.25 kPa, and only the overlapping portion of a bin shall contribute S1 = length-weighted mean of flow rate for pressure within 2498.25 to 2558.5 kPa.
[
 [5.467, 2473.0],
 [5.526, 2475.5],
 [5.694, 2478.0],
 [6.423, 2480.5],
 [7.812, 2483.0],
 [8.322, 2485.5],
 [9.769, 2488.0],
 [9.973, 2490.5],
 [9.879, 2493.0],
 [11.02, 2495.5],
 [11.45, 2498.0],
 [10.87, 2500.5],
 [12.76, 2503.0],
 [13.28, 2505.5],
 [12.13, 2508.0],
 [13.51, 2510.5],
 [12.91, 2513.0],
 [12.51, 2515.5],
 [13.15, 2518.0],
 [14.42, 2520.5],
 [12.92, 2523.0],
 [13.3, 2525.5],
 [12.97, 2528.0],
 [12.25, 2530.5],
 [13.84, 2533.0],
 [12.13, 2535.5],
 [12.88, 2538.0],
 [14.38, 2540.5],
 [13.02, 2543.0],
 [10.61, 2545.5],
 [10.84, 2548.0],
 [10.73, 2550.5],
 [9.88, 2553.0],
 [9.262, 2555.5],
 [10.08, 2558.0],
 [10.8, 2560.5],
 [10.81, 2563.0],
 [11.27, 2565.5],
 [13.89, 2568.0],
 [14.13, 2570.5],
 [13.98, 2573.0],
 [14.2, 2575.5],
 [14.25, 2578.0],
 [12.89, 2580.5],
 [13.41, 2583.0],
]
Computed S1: 12.3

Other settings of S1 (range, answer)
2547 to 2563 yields 10.3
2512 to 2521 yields 13.2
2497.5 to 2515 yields 12.5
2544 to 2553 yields 10.7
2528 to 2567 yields 11.6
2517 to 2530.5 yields 13.3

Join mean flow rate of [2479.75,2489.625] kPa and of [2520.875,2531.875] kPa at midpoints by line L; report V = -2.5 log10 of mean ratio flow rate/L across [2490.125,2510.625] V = -0.16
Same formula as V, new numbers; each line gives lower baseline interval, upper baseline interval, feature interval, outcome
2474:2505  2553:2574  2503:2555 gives -0.198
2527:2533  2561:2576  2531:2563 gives 0.119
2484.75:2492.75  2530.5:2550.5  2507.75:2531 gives -0.168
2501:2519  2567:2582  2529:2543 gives 0.013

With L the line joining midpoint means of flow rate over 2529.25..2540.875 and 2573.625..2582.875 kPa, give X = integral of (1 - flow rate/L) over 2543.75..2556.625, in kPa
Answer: 2.8 kPa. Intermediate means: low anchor 13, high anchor 13.7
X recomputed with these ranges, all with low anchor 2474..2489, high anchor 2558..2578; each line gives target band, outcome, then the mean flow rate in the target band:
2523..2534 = -3.14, 13.1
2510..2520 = -4.07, 13.1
